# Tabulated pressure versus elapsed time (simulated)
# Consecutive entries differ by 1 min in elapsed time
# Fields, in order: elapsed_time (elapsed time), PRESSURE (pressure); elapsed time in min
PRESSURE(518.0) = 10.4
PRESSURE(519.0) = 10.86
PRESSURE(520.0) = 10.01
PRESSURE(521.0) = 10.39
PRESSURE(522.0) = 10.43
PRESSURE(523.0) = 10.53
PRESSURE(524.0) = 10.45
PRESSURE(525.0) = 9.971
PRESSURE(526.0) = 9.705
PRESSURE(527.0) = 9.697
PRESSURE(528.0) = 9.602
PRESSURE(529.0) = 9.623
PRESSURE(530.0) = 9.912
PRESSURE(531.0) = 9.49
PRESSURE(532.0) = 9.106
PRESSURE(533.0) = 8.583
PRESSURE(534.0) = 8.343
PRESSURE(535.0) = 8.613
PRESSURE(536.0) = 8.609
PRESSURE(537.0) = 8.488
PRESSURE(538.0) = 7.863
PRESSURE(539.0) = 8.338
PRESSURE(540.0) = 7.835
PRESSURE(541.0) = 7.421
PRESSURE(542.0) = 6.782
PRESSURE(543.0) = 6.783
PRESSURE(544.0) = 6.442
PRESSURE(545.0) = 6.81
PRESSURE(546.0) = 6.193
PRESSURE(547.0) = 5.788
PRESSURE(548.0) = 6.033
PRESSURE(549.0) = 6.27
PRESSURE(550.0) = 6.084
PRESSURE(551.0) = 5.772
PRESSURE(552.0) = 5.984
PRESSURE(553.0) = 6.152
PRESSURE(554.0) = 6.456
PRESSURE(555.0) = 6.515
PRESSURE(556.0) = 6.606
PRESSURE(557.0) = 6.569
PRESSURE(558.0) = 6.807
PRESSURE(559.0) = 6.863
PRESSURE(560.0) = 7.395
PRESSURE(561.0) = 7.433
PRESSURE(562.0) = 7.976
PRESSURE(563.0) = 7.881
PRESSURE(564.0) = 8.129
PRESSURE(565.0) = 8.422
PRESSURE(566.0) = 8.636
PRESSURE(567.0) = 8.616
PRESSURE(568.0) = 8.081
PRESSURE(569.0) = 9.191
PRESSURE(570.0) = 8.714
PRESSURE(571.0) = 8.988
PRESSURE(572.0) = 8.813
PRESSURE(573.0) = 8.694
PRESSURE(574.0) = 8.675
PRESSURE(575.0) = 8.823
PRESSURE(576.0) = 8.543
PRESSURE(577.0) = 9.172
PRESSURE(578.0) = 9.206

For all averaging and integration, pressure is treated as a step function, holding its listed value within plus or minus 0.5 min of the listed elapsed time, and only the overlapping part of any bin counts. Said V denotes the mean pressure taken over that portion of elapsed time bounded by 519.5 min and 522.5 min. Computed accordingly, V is 10.3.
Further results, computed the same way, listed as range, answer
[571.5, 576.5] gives 8.71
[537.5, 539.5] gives 8.1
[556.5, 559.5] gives 6.75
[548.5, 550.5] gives 6.18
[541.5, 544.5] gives 6.67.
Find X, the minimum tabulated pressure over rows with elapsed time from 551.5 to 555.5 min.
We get 5.984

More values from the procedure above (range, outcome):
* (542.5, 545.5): 6.442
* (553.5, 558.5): 6.456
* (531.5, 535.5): 8.343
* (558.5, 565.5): 6.863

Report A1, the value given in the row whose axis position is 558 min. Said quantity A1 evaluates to 6.807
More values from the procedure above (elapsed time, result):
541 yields 7.421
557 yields 6.569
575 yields 8.823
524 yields 10.45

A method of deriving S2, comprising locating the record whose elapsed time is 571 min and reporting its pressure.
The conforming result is 8.988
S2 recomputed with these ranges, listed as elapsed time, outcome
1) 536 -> 8.609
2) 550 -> 6.084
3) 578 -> 9.206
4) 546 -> 6.193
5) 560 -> 7.395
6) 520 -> 10.01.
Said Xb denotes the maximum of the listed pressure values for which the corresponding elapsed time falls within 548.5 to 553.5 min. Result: 6.27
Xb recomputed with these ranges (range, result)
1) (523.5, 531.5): 10.45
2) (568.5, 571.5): 9.191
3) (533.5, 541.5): 8.613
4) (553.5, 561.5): 7.433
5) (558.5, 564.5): 8.129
